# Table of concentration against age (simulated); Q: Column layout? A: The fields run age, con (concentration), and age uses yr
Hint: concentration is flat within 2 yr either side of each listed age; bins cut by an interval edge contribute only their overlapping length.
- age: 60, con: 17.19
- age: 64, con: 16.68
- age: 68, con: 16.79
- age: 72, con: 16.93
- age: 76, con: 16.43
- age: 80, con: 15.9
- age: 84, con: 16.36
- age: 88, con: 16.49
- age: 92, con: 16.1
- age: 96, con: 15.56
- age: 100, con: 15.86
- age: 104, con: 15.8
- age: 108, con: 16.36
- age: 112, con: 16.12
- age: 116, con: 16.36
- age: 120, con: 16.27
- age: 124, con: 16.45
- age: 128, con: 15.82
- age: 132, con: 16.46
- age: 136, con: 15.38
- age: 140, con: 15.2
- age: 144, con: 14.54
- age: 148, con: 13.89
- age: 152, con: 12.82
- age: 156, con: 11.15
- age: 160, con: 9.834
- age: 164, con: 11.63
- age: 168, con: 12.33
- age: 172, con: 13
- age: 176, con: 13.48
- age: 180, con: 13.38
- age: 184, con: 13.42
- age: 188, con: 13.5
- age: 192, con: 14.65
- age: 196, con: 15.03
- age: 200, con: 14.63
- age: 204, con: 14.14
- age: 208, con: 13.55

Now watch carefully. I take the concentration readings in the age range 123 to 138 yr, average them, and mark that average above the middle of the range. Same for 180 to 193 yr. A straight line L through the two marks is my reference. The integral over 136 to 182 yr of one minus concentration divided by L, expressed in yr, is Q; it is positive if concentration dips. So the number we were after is 5.9 yr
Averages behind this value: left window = 16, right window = 13.7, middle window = 13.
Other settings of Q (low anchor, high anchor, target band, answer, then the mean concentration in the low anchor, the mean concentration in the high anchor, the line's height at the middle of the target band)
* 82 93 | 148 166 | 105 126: -2.7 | 16.3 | 11.6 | 14.4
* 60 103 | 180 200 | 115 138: -1.0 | 16.3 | 14.1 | 15.4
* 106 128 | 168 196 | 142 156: 1.5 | 16.3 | 13.6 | 14.9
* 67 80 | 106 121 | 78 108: 0.7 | 16.6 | 16.3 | 16.4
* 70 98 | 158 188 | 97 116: -0.9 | 16.3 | 12.5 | 15.3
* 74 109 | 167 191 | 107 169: 1.0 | 16.1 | 13.3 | 14.6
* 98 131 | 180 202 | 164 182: 2.1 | 16.1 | 14.2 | 14.6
